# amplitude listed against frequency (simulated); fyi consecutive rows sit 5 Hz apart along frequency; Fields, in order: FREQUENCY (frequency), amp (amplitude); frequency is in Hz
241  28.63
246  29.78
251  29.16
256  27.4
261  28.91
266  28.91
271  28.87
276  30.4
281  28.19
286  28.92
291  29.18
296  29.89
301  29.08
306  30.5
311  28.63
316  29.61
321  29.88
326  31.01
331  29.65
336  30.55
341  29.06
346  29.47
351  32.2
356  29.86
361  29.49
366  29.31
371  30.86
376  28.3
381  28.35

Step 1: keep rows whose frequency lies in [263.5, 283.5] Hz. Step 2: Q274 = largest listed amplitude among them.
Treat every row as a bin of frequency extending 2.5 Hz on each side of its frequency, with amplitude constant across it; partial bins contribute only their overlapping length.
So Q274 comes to 30.4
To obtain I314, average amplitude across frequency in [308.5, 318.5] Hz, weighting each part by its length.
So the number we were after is 29.1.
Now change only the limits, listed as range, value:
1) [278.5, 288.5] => 28.6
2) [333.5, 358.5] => 30.2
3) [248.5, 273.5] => 28.6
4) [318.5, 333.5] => 30.2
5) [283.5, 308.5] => 29.5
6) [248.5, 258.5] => 28.3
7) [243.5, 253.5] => 29.5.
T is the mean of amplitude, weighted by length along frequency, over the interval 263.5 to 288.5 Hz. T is 29.1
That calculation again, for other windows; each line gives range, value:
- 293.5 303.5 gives 29.5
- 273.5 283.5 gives 29.3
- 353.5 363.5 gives 29.7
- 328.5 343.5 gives 29.8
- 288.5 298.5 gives 29.5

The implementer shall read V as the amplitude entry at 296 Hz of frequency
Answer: 29.89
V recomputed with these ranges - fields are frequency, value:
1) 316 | 29.61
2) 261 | 28.91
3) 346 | 29.47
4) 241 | 28.63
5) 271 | 28.87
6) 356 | 29.86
